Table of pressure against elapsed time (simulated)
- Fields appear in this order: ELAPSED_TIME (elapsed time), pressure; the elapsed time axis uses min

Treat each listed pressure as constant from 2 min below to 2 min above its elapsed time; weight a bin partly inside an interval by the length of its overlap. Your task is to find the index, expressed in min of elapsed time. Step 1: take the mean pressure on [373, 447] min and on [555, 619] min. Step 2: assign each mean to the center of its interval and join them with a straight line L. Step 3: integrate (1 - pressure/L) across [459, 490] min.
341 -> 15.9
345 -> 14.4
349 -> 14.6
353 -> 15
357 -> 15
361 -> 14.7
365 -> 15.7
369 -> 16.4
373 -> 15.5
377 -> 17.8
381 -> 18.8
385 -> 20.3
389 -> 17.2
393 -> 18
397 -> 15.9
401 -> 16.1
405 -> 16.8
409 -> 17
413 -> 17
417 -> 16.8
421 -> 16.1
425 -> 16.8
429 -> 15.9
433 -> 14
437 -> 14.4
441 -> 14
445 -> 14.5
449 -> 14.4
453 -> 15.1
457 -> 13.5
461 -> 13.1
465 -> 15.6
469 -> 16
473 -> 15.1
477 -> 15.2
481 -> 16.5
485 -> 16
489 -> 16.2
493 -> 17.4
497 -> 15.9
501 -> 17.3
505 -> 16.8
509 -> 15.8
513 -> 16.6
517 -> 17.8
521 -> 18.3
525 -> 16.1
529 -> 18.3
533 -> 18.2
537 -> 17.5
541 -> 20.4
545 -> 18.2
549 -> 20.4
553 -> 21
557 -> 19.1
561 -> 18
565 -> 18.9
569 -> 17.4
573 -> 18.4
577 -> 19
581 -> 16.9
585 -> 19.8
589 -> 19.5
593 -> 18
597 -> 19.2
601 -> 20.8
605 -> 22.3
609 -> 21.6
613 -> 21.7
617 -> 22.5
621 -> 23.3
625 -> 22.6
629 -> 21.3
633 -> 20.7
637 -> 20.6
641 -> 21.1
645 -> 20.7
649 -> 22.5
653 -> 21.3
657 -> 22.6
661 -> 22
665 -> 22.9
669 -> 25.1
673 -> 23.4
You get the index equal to 3.84 min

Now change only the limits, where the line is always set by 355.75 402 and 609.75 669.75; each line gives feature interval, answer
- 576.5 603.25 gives 2.5 min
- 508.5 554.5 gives 3.7 min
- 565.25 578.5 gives 1.5 min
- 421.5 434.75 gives 1.6 min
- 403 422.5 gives 0.8 min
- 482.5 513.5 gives 4.3 min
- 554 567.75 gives 1.1 min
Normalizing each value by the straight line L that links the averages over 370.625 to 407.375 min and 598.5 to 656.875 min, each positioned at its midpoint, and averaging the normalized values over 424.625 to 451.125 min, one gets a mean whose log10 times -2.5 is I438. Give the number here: 0.23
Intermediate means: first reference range 17.4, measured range 14.7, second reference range 21.7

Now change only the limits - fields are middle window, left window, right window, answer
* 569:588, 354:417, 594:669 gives 0.12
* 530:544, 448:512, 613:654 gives -0.04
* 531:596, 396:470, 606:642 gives 0.05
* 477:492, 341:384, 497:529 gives 0.04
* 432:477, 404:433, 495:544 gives 0.16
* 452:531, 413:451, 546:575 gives 0.06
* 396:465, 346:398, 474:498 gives 0.07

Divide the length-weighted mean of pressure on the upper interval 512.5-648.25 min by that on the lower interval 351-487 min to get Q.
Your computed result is 1.24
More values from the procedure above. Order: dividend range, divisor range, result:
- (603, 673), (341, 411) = 1.35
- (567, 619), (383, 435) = 1.18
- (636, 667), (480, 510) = 1.32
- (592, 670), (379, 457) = 1.34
